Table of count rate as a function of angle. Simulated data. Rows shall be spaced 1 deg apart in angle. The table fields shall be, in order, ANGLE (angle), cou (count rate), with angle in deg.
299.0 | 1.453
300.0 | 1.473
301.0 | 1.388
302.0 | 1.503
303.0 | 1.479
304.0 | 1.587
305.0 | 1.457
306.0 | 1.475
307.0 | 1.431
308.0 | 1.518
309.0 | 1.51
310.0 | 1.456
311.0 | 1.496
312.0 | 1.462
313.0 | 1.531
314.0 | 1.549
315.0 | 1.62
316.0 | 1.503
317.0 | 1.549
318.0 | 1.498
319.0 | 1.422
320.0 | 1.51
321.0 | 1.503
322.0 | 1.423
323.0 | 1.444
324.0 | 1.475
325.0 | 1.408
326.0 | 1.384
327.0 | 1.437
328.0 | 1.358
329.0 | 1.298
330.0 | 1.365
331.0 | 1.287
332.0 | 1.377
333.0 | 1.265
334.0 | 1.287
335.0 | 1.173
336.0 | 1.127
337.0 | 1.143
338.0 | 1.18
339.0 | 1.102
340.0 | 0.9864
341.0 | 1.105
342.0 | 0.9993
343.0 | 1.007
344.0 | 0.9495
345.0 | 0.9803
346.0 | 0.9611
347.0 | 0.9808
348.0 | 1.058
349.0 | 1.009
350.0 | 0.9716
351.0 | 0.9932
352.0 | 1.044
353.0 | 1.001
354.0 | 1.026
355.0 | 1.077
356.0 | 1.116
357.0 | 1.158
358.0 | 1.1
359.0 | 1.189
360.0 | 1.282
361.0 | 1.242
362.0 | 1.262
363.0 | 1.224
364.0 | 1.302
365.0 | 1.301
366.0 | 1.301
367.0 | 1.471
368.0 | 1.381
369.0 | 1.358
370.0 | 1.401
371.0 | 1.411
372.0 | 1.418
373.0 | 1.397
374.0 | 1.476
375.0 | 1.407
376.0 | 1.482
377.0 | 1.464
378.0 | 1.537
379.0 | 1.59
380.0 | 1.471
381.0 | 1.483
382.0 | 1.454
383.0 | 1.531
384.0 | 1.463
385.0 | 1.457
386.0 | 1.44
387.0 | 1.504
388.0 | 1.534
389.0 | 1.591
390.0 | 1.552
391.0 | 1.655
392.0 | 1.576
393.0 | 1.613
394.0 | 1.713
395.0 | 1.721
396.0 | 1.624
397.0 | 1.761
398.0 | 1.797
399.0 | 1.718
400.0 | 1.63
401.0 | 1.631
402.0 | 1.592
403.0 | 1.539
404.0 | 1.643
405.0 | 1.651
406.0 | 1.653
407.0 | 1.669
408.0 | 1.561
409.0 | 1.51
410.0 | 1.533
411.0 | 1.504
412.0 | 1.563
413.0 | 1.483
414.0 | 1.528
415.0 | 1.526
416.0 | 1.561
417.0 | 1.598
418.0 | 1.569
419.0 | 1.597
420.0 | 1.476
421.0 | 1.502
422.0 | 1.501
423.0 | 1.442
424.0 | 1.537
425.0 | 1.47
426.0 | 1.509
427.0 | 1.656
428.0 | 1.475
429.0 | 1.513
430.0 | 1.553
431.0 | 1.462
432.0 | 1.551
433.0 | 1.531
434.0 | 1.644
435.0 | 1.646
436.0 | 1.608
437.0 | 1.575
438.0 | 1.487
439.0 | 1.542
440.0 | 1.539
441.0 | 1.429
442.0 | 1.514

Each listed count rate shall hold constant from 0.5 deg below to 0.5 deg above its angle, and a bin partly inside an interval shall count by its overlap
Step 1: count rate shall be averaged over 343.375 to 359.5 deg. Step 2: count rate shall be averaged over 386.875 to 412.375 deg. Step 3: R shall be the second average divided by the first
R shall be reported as 1.56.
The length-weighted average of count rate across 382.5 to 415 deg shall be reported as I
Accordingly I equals 1.59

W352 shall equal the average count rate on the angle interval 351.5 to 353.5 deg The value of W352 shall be 1.02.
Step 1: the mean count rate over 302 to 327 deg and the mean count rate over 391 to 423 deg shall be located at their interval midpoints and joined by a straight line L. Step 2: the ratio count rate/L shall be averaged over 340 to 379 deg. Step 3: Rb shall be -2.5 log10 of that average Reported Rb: 0.26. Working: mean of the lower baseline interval 1.49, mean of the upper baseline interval 1.6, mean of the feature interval 1.21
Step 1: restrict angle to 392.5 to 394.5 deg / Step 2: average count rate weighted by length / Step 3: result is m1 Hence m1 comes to 1.66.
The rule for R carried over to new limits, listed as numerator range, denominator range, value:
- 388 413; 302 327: 1.09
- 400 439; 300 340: 1.11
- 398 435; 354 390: 1.13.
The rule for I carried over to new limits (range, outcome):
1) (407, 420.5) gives 1.54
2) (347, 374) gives 1.21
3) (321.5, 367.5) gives 1.19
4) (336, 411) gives 1.37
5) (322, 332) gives 1.39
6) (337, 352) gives 1.03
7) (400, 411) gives 1.6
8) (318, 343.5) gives 1.29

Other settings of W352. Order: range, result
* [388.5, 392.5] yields 1.59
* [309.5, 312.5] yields 1.47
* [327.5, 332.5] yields 1.34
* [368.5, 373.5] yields 1.4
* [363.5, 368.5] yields 1.35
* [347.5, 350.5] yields 1.01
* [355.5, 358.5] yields 1.12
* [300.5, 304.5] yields 1.49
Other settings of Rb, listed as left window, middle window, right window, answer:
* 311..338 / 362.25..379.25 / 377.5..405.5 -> 0.09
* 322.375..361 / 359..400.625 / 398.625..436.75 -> -0.09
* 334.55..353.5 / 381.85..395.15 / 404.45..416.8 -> -0.12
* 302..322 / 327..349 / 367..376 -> 0.27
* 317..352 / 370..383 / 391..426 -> -0.03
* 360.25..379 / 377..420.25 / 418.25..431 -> -0.09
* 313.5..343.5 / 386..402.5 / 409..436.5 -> -0.11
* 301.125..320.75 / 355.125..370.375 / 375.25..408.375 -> 0.22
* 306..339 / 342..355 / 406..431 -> 0.39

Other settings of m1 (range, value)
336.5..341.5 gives 1.1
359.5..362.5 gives 1.26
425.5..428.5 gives 1.55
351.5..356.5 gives 1.05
